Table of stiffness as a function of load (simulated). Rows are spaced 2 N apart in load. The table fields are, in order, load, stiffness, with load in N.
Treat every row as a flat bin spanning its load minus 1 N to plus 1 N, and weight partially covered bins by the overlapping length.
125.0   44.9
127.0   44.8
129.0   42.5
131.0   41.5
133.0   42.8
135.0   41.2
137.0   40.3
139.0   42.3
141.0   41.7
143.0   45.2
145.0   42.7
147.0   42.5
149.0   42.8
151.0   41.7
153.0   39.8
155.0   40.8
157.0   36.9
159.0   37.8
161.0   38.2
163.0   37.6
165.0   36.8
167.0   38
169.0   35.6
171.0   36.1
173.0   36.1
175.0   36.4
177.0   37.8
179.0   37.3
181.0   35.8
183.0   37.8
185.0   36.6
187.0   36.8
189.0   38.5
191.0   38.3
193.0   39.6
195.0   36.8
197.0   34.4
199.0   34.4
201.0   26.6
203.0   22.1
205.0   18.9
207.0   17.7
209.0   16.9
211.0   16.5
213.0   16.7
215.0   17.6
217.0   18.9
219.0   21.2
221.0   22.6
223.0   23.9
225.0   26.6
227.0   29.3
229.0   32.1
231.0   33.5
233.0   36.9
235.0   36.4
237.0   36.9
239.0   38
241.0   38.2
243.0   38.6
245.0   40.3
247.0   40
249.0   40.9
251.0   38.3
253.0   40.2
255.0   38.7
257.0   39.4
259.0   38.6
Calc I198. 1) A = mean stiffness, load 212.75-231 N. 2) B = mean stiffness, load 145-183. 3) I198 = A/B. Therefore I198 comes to 0.6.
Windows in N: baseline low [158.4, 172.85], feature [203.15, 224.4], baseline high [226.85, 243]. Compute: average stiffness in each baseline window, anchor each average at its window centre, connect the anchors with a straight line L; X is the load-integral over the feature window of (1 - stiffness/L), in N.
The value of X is 9.9 N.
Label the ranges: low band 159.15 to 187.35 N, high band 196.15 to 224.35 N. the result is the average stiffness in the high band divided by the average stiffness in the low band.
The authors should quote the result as 0.60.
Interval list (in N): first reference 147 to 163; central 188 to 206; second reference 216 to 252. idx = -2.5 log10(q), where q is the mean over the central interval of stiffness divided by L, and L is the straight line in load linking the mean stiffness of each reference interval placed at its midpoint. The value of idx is 0.128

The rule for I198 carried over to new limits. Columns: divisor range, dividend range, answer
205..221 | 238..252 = 2.14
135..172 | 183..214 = 0.73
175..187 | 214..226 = 0.59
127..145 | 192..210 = 0.65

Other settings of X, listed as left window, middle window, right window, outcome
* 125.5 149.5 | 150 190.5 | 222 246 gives 2.1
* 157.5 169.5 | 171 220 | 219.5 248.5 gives 8.5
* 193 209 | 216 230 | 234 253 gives 3.5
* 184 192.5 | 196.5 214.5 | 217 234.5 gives 6.1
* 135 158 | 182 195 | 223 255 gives 0.4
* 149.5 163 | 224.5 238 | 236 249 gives 1.9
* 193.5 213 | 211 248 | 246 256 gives 3.9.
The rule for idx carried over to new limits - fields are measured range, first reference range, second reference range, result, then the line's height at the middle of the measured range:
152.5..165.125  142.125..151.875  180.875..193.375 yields 0.08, 41.4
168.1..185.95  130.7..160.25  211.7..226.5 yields -0.12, 32.7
